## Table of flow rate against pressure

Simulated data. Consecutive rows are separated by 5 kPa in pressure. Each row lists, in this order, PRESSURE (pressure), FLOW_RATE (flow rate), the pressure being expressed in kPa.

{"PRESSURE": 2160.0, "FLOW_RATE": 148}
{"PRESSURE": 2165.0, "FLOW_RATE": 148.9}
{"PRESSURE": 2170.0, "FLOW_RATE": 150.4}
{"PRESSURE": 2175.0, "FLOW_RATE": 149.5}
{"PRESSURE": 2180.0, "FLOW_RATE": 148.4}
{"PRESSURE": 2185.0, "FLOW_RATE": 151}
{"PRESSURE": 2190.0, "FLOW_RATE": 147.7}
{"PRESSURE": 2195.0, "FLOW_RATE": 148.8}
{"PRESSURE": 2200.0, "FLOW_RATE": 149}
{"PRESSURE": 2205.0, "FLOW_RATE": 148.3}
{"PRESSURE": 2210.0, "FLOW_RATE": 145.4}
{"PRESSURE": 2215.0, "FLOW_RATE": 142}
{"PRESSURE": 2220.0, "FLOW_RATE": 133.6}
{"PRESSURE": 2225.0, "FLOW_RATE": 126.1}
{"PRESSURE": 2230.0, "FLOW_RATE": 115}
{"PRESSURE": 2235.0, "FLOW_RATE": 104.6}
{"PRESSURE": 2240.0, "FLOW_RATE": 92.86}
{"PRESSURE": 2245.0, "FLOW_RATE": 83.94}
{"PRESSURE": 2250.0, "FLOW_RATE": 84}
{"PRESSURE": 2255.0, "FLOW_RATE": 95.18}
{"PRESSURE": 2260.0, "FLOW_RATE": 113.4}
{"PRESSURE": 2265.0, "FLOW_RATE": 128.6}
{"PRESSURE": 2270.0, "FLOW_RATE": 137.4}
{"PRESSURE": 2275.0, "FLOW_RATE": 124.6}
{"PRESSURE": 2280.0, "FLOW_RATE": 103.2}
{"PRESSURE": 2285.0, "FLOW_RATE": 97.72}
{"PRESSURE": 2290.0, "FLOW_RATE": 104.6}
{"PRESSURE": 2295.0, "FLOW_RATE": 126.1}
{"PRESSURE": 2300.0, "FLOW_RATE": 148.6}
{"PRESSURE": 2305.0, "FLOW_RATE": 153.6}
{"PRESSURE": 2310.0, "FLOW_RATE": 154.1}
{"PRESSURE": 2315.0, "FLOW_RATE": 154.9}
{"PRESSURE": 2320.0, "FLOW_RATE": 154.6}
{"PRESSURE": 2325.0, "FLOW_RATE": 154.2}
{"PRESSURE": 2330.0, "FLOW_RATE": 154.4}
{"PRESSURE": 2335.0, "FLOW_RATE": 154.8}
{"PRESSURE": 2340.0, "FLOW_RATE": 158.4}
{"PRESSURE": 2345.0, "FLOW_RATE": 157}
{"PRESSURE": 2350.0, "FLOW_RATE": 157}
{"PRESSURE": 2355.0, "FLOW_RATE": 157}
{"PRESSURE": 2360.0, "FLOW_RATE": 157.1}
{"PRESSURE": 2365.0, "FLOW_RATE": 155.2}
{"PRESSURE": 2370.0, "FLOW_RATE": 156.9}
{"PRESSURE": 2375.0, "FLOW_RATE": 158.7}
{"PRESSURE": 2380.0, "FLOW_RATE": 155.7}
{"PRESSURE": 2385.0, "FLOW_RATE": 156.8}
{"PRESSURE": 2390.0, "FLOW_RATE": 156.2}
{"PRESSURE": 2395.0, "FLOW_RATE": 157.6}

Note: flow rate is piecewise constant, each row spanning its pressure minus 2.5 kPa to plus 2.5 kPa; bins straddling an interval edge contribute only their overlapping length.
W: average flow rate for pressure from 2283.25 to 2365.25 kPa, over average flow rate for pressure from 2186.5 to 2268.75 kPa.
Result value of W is 1.20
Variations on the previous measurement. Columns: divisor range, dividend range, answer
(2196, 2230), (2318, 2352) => 1.12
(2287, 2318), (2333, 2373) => 1.12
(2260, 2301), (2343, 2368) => 1.31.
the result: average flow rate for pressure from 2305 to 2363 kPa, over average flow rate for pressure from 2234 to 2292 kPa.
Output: 1.5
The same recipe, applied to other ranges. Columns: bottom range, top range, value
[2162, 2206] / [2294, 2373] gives 1.03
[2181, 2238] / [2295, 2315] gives 1.09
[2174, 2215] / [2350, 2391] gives 1.06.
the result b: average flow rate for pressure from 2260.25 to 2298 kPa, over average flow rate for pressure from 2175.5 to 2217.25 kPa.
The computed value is 0.8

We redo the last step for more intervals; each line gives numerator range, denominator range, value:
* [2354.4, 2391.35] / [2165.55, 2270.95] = 1.22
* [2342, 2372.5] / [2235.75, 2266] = 1.59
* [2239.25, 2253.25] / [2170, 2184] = 0.58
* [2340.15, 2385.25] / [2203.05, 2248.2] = 1.30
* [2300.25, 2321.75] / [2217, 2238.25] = 1.29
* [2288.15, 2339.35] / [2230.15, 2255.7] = 1.56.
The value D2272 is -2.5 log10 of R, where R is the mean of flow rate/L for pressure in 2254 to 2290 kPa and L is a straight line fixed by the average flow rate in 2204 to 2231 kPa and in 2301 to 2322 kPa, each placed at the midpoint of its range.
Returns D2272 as 0.26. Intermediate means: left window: 135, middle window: 114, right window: 154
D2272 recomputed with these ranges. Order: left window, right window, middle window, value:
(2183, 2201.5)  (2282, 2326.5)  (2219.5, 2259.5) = 0.364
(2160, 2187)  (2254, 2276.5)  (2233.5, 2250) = 0.367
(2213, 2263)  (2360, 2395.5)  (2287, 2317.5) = -0.068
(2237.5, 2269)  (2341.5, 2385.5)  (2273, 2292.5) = 0.087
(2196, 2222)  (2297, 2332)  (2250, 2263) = 0.413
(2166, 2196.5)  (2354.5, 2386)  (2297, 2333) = 0.010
